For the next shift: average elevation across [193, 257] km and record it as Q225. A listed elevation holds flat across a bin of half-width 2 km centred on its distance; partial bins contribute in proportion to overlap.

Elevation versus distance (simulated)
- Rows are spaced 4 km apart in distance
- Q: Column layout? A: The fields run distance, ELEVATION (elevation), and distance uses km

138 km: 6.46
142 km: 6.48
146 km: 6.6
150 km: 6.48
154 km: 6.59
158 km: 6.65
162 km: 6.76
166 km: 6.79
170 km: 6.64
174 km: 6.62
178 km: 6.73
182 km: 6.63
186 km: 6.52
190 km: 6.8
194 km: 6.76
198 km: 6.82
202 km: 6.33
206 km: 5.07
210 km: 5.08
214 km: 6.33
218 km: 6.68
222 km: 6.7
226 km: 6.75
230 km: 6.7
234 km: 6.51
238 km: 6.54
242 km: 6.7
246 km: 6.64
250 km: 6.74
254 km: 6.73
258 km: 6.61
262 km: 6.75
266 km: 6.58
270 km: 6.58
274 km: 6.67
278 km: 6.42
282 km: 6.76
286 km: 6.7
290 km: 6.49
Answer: 6.44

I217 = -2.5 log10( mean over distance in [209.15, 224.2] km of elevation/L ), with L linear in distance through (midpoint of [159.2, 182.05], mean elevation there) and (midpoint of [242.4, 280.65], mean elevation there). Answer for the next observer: 0.06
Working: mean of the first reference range 6.7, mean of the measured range 6.29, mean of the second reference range 6.64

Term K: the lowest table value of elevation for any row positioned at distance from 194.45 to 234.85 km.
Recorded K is 5.07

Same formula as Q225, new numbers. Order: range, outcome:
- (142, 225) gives 6.48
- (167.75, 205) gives 6.61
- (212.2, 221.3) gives 6.54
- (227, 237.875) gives 6.61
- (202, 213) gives 5.42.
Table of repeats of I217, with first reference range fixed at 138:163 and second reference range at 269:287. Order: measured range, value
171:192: -0.01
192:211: 0.09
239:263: -0.01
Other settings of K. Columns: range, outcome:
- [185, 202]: 6.33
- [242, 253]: 6.64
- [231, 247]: 6.51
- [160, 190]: 6.52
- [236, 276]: 6.54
